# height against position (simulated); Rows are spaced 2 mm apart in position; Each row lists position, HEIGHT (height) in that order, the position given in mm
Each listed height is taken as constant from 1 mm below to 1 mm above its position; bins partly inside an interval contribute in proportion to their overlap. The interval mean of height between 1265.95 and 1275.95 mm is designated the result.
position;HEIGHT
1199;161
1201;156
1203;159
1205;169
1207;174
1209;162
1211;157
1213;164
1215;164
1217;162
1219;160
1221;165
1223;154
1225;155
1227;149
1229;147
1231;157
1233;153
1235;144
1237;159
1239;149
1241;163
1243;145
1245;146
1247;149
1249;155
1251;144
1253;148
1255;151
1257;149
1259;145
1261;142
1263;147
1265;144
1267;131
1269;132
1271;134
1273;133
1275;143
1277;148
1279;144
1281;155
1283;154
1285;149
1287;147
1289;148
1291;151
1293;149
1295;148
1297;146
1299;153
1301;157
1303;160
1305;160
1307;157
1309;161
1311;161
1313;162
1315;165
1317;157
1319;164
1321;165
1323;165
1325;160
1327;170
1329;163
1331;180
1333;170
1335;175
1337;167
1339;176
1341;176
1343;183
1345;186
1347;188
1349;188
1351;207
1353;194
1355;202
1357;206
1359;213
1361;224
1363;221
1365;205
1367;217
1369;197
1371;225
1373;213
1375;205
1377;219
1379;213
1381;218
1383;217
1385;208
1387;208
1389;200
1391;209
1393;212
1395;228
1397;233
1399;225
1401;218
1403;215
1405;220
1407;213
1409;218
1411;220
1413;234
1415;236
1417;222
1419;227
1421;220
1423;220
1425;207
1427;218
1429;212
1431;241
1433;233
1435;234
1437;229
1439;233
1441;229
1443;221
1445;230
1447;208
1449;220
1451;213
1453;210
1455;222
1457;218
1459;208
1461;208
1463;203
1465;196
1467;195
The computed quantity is 135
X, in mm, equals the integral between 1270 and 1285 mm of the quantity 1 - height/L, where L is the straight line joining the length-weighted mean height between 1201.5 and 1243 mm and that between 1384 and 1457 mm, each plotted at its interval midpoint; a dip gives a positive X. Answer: 2.6 mm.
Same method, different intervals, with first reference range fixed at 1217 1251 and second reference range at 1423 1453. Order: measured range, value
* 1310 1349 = 3.20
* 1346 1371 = -1.30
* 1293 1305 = 1.53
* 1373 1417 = -1.99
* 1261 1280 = 2.97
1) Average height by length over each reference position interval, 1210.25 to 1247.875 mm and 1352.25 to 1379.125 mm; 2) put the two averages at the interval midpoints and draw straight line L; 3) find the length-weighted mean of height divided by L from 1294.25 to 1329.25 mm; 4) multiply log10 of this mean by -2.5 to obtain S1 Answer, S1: 0.183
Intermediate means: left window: 155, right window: 211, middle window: 160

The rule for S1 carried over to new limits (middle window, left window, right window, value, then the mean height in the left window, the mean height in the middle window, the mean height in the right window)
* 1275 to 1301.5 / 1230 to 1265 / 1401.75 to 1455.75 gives 0.11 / 150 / 150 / 222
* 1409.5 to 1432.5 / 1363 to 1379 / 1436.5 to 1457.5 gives -0.03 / 212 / 223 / 221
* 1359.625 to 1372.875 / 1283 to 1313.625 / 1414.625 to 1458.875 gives -0.15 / 154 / 215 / 222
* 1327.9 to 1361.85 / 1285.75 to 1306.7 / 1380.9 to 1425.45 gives -0.03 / 152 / 188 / 219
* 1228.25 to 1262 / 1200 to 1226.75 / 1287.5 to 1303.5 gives 0.05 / 161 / 150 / 151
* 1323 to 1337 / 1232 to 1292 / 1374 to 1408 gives 0.09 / 147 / 169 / 215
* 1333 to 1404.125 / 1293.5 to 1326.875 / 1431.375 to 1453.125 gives -0.09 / 159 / 205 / 225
